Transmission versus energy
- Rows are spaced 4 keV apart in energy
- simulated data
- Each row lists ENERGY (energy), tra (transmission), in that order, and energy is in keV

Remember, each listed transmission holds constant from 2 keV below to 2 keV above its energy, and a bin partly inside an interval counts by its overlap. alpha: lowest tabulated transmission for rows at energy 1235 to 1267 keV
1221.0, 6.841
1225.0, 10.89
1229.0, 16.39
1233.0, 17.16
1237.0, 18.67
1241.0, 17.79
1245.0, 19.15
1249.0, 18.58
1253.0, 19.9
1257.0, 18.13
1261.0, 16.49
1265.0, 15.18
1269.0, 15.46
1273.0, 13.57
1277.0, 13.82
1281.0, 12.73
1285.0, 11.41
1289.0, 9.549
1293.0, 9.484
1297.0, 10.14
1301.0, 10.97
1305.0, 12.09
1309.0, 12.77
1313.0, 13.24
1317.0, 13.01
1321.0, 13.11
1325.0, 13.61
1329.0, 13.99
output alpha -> 15.18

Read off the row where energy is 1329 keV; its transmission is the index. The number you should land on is 13.99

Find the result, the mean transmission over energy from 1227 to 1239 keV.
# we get 17.4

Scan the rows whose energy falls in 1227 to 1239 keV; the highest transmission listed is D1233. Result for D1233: 18.67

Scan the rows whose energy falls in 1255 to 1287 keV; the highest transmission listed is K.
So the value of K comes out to 18.13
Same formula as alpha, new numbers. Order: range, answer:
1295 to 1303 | 10.14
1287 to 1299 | 9.484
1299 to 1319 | 10.97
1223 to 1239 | 10.89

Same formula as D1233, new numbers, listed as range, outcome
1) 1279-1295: 12.73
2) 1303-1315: 13.24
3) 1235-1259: 19.9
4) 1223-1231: 16.39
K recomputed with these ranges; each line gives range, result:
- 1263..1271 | 15.46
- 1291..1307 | 12.09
